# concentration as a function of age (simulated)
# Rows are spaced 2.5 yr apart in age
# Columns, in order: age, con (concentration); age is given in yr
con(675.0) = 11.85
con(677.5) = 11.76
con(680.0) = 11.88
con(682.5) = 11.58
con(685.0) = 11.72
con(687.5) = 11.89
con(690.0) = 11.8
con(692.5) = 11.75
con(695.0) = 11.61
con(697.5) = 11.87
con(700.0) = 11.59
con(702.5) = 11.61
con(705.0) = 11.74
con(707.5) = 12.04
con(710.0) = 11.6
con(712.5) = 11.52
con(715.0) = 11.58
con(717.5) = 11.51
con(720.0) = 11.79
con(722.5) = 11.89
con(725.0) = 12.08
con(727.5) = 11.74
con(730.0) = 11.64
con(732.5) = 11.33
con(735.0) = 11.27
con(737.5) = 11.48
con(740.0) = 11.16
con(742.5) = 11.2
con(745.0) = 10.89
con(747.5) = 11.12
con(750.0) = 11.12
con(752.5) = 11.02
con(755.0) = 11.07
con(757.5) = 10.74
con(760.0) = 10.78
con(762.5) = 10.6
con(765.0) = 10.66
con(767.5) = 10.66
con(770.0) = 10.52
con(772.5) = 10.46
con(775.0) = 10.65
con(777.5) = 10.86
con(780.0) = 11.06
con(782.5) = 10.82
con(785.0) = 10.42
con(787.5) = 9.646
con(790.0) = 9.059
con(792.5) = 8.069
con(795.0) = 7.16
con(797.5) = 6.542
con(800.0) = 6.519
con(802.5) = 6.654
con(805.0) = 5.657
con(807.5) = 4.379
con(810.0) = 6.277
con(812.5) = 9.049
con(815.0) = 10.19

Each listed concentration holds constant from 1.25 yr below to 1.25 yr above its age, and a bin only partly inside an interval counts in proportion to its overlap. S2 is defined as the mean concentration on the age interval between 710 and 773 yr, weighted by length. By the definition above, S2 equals 11.2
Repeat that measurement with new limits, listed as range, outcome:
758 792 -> 10.4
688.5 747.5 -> 11.6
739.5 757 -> 11.1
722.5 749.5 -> 11.4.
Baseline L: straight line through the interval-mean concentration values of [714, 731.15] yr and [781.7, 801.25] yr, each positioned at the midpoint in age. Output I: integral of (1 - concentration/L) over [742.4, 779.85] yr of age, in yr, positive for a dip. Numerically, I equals -3.5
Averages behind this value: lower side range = 11.8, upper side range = 8.48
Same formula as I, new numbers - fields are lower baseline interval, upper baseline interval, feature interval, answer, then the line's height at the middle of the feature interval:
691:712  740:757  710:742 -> -0.56 yr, 11.4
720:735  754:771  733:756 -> 0.14 yr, 11.2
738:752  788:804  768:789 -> -4.53 yr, 8.69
